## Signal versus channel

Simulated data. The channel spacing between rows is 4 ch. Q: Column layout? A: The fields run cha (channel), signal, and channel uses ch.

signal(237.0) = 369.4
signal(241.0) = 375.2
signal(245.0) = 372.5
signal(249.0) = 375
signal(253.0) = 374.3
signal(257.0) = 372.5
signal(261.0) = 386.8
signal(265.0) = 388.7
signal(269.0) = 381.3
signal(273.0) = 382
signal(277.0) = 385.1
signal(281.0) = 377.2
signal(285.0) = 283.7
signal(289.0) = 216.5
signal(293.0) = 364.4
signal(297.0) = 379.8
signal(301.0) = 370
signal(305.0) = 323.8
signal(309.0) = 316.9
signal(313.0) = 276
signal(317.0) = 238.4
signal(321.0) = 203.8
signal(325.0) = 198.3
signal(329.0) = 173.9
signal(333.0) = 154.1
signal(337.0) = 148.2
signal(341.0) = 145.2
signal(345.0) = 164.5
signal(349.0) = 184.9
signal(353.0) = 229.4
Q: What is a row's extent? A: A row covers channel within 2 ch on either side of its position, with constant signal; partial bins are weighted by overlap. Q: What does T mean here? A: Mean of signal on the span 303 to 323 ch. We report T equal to 272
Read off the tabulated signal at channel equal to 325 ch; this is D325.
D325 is 198.3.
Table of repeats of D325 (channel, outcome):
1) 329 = 173.9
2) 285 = 283.7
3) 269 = 381.3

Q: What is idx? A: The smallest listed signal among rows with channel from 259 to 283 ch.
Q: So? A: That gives 377.2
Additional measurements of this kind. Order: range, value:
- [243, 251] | 372.5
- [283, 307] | 216.5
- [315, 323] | 203.8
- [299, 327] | 198.3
